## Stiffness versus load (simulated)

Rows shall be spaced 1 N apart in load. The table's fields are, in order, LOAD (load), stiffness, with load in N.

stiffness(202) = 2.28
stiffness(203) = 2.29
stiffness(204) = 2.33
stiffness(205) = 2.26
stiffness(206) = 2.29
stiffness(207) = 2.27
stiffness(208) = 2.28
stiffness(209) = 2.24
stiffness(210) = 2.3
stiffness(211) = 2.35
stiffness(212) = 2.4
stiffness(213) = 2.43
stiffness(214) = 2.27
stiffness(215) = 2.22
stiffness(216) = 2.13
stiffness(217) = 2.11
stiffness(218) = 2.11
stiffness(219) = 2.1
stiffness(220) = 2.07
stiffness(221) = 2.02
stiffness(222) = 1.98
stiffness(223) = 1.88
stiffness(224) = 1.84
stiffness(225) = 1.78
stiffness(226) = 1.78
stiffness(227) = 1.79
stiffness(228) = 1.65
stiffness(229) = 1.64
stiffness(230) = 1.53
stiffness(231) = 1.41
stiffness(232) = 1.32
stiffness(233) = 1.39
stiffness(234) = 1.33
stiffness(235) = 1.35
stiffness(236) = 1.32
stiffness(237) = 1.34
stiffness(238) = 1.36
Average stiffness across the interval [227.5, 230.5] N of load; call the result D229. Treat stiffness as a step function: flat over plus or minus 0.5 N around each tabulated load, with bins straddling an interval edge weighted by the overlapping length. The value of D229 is 1.61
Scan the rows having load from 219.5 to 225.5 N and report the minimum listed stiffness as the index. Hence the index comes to 1.78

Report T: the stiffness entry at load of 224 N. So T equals 1.84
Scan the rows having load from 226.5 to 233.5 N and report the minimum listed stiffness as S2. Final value 1.32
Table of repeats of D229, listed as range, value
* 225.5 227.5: 1.79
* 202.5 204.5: 2.31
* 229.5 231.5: 1.47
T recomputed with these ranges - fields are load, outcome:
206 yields 2.29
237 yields 1.34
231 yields 1.41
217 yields 2.11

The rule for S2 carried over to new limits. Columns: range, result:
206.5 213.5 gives 2.24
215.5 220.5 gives 2.07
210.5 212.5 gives 2.35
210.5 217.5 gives 2.11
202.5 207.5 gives 2.26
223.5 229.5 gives 1.64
